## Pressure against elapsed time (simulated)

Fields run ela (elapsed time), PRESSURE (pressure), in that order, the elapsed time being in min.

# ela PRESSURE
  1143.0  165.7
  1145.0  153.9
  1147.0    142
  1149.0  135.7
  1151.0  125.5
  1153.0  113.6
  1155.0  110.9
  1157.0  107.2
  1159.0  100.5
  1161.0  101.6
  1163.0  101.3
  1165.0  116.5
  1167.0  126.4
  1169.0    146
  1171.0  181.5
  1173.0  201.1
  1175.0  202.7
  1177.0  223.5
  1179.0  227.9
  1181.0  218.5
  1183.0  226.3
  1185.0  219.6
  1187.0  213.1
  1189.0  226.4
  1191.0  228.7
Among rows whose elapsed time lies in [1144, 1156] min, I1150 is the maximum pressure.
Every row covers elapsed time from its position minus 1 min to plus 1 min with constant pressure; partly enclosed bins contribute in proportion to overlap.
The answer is 153.9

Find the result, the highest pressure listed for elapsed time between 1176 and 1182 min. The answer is 227.9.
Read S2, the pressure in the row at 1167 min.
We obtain 126.4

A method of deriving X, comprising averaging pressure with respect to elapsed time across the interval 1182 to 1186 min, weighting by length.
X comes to 223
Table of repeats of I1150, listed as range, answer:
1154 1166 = 116.5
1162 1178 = 223.5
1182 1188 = 226.3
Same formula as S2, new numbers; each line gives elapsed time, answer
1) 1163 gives 101.3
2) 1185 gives 219.6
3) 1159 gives 100.5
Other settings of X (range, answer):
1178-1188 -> 221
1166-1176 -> 172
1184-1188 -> 216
